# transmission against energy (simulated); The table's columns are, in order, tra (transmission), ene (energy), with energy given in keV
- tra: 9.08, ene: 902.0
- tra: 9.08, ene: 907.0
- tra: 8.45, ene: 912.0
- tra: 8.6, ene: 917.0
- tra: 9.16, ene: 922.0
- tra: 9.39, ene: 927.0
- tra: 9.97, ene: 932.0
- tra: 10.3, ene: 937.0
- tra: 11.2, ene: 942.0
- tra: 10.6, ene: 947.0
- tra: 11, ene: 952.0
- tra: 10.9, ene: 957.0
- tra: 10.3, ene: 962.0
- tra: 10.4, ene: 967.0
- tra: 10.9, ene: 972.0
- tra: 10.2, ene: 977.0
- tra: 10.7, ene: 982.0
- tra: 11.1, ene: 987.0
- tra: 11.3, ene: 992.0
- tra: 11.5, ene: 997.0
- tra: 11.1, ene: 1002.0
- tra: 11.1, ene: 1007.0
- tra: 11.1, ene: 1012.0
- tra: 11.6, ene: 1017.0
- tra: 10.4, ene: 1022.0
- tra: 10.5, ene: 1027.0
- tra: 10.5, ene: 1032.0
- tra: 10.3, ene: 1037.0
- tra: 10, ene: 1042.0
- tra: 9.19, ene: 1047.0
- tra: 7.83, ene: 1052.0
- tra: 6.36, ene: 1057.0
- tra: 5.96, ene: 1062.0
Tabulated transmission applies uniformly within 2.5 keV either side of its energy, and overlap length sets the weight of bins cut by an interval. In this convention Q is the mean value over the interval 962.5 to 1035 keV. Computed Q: 10.9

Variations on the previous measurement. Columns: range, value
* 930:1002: 10.8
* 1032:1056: 9.27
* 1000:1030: 11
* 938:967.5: 10.7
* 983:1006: 11.2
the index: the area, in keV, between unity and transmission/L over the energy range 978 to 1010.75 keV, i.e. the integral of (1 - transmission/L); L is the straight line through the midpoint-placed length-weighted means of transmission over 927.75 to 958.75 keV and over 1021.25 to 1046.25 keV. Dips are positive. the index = -2.2 keV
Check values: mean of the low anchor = 10.6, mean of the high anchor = 10.3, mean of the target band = 11.1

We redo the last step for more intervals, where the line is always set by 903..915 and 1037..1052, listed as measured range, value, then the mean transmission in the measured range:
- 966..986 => -3.3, 10.6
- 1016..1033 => -2.5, 10.7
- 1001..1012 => -2.2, 11.1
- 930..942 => -1.9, 10.4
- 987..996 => -2.1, 11.3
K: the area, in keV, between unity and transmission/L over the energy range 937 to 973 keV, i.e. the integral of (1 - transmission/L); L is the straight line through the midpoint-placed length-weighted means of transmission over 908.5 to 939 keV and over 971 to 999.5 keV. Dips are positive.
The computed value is -2.1 keV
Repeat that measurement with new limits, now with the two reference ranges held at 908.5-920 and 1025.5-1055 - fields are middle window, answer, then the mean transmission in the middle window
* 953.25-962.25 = -1.78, 10.7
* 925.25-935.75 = -1.25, 9.77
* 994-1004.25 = -2.21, 11.3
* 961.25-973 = -1.93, 10.5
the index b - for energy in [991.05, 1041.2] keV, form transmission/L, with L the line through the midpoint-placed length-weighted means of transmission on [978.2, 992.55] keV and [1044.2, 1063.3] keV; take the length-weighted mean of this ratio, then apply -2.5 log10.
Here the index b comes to -0.168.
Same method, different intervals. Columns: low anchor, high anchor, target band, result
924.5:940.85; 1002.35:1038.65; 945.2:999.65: -0.046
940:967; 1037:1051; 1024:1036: -0.081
